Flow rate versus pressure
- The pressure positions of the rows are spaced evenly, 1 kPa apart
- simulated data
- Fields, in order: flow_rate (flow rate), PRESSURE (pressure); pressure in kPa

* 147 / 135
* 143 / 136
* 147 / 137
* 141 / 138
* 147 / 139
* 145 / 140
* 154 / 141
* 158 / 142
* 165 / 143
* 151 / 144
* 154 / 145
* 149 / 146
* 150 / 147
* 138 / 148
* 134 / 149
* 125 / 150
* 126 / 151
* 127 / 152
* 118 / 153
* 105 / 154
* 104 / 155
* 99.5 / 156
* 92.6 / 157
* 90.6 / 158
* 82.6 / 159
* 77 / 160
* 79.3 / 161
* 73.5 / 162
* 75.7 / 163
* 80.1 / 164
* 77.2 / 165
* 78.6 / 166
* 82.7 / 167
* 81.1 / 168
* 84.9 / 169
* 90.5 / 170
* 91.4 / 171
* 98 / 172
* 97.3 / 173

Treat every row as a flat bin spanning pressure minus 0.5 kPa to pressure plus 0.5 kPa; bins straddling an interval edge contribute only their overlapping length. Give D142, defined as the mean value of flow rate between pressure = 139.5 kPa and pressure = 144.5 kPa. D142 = 155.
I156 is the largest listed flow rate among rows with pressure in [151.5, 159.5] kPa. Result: 127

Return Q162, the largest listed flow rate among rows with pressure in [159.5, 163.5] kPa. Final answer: 79.3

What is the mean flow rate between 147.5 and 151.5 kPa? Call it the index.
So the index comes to 131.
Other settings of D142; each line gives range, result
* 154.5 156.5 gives 102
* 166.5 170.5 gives 84.8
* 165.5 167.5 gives 80.7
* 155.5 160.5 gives 88.5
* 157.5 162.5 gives 80.6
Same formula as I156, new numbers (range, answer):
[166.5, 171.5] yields 91.4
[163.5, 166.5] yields 80.1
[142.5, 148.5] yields 165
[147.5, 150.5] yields 138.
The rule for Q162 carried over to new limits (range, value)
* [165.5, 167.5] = 82.7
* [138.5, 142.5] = 158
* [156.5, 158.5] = 92.6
